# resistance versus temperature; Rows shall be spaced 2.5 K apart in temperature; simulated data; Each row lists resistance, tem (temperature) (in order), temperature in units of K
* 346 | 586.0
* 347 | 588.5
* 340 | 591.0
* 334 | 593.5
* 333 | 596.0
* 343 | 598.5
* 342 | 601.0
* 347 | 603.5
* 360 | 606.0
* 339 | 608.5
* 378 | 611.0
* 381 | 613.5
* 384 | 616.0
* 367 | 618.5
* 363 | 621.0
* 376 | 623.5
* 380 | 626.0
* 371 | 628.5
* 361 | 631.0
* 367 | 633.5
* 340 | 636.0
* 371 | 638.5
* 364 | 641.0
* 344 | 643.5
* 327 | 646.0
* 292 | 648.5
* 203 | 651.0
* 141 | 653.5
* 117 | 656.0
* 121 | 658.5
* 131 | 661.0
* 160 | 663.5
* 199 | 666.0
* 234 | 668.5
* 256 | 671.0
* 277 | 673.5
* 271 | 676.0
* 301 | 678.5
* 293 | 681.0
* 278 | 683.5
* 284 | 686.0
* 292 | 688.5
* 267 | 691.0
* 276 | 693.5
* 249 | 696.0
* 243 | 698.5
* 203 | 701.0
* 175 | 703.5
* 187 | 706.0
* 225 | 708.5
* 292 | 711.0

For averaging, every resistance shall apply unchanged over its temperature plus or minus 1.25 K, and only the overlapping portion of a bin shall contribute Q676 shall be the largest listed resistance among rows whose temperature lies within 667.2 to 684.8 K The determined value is 301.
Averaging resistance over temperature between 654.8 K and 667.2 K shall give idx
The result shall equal 146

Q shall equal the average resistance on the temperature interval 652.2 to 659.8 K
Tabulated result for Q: 127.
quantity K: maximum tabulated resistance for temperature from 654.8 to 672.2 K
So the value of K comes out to 256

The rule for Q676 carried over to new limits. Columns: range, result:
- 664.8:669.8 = 234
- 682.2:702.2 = 292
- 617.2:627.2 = 380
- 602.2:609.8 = 360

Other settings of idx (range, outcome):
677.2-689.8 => 289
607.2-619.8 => 370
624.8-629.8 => 375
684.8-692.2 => 281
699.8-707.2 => 188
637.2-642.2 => 367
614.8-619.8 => 375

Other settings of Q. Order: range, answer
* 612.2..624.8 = 374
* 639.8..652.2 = 306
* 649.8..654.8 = 171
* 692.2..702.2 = 243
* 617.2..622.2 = 365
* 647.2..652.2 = 249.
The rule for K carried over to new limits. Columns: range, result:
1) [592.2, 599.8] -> 343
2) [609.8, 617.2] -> 384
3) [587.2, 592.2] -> 347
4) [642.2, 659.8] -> 344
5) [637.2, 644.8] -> 371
